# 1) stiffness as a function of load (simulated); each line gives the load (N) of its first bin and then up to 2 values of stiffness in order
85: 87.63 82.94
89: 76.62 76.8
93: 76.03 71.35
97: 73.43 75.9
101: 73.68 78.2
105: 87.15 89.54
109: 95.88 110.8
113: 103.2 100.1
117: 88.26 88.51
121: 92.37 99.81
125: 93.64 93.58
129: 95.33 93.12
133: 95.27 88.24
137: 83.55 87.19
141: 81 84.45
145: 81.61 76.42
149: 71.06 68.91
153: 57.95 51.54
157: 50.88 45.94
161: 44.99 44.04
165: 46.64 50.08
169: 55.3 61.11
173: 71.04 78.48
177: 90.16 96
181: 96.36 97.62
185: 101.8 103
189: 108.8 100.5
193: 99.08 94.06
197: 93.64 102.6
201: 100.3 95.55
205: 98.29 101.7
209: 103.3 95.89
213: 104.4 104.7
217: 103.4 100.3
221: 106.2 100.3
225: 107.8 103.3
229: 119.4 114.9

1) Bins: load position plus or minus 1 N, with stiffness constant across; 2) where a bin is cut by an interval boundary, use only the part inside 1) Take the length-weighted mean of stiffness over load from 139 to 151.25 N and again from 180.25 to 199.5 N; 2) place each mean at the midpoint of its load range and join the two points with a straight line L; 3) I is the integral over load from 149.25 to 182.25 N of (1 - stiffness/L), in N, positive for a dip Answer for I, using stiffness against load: 9.42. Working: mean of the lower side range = 78.6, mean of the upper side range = 99.7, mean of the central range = 63.5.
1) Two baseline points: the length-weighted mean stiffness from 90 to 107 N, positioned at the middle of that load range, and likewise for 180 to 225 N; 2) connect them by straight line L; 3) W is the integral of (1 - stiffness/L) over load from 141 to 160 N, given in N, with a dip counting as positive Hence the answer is 4.8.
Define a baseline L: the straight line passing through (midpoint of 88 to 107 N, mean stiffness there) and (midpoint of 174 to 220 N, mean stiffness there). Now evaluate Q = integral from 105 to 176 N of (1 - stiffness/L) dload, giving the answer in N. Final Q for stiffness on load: 6.3 N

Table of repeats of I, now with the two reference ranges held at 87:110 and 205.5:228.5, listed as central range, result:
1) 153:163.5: 4.9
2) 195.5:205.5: 0.2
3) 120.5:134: -1.5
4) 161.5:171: 4.4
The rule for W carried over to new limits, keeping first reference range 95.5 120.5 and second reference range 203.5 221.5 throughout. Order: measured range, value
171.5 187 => 1.2 N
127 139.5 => 0.1 N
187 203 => 0.0 N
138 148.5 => 1.3 N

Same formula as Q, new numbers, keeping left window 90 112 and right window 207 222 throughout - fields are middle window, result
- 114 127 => -1.2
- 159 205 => 6.9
